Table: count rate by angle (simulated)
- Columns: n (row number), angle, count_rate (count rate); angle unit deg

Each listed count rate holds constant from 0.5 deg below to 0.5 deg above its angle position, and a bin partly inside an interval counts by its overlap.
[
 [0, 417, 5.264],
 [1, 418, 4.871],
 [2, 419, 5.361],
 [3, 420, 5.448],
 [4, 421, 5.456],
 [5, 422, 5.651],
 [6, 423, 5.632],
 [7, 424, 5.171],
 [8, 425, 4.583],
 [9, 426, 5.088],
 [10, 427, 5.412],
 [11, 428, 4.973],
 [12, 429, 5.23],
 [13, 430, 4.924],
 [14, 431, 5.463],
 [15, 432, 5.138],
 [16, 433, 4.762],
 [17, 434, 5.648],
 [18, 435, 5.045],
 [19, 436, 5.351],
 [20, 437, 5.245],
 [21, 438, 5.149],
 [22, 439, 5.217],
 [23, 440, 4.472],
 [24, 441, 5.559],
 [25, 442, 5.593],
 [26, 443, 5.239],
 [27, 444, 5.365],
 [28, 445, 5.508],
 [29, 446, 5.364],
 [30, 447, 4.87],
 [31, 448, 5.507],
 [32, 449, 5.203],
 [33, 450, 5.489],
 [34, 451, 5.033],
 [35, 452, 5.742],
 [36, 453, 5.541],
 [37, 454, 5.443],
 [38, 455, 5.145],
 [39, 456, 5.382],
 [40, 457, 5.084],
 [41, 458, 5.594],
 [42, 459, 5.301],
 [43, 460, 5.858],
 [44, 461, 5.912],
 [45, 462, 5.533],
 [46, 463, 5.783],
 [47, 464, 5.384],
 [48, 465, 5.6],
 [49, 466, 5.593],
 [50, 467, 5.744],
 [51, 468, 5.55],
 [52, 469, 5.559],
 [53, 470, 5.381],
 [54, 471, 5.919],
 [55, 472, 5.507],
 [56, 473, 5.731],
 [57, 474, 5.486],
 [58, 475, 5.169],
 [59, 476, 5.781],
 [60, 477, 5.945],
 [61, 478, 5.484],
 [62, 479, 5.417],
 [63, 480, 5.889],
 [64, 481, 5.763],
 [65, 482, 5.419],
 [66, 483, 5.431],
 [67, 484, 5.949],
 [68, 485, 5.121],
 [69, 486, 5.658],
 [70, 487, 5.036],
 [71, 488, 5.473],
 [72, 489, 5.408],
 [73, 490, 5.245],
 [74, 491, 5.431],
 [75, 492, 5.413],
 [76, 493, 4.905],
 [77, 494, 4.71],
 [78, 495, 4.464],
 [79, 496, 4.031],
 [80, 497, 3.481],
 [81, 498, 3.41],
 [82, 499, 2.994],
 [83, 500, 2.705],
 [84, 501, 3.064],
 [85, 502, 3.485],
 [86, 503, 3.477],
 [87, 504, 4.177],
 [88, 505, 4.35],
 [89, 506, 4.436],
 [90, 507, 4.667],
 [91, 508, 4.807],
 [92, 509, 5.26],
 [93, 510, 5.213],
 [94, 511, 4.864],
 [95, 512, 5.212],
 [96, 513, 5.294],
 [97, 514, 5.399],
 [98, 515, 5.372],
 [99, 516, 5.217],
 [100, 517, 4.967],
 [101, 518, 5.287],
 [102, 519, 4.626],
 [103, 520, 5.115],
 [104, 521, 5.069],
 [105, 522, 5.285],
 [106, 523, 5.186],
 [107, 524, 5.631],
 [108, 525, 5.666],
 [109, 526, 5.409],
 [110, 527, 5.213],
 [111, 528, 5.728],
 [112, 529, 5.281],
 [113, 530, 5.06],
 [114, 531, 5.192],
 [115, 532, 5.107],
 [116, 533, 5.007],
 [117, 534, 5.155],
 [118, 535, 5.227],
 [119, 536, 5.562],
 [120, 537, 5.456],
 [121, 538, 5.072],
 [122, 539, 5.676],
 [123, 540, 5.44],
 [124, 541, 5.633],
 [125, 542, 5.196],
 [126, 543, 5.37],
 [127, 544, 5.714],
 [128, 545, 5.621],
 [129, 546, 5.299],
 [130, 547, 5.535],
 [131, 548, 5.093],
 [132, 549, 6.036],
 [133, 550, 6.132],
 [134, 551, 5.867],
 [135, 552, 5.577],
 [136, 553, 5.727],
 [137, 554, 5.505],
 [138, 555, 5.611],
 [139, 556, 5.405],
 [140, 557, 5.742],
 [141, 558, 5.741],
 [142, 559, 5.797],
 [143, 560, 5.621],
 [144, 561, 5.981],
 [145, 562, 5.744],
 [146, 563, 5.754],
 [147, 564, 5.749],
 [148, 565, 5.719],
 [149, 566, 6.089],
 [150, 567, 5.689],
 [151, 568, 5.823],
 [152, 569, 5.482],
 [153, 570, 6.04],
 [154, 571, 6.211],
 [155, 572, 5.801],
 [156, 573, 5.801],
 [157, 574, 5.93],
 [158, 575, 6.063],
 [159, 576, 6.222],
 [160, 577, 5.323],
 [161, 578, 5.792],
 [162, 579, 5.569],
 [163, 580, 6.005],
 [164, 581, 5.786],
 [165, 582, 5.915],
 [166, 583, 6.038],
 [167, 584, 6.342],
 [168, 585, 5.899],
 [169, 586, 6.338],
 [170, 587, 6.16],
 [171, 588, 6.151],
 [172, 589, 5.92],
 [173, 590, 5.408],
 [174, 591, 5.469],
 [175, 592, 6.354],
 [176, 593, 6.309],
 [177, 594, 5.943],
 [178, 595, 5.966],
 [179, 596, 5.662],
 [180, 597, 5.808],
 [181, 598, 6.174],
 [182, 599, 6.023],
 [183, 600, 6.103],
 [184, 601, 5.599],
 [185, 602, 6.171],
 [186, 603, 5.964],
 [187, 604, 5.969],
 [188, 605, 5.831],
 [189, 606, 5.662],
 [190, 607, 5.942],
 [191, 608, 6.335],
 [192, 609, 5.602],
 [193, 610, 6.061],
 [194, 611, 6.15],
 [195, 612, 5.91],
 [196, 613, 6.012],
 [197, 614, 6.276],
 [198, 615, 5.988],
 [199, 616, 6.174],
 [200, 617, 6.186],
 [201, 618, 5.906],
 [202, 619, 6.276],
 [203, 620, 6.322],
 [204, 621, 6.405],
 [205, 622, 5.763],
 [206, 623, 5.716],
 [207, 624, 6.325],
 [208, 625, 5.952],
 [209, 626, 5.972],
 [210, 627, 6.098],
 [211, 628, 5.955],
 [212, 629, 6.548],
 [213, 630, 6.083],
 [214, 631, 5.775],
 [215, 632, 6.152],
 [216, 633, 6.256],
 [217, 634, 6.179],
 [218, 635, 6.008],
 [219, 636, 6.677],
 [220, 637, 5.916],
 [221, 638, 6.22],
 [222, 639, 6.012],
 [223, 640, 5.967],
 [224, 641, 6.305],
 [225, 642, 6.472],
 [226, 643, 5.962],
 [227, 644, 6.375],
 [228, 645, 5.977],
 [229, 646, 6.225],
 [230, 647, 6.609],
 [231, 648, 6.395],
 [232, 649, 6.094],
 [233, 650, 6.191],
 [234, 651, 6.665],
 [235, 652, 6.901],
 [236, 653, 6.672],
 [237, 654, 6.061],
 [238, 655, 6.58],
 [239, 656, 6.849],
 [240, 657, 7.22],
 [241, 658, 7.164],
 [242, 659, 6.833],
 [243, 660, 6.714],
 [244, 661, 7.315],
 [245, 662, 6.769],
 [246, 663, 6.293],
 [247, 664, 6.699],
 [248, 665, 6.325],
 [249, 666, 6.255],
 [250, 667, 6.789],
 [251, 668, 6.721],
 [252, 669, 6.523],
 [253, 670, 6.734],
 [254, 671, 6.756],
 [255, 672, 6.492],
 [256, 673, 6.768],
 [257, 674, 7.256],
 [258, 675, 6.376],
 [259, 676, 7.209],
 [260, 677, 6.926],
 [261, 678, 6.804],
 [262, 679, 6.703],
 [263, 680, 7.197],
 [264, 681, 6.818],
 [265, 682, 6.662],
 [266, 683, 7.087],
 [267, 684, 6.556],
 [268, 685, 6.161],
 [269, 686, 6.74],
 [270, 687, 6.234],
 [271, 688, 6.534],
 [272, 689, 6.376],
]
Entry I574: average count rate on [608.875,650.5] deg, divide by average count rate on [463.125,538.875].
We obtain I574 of 1.2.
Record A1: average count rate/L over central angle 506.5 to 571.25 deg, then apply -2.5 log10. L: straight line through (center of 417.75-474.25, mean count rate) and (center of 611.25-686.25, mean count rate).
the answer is 0.08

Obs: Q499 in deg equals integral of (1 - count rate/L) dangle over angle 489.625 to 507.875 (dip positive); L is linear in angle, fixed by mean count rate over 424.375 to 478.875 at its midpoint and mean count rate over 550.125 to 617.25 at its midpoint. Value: 4.66 deg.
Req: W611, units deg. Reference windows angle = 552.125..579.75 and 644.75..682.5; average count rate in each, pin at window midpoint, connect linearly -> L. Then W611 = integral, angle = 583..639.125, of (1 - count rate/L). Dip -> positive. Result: 1.3 deg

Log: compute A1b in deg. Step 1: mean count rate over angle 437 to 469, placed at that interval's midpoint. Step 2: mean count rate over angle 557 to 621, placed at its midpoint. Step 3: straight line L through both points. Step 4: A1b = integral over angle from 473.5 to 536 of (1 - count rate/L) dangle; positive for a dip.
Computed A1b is 7.0 deg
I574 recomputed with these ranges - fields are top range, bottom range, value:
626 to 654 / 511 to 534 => 1.19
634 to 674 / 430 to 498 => 1.22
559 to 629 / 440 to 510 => 1.16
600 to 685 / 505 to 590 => 1.15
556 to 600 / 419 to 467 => 1.10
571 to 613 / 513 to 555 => 1.10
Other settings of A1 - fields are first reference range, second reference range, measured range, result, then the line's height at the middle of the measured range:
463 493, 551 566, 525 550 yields 0.052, 5.66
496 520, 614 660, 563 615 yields -0.065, 5.59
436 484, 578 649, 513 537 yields 0.091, 5.72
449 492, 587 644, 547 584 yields 0.013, 5.86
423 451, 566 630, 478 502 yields 0.142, 5.46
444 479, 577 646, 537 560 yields 0.044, 5.81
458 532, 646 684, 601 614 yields 0.036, 6.17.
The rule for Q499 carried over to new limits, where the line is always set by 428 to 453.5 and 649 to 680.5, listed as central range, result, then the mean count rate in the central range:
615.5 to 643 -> 1.5 deg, 6.13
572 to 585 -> 0.6 deg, 5.9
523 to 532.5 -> 0.8 deg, 5.36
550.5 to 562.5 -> 0.6 deg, 5.69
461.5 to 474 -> -0.4 deg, 5.6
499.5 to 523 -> 4.3 deg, 4.68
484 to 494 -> 0.5 deg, 5.3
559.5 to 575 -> 0.6 deg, 5.84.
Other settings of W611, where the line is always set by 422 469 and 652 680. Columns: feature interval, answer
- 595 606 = 0.7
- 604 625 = 1.2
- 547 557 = 0.6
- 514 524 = 1.1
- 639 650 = 0.6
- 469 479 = -0.1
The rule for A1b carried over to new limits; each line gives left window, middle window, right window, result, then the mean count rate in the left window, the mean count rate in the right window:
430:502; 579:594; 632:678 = 0.14 deg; 5.21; 6.53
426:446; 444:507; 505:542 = 1.18 deg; 5.23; 5.2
